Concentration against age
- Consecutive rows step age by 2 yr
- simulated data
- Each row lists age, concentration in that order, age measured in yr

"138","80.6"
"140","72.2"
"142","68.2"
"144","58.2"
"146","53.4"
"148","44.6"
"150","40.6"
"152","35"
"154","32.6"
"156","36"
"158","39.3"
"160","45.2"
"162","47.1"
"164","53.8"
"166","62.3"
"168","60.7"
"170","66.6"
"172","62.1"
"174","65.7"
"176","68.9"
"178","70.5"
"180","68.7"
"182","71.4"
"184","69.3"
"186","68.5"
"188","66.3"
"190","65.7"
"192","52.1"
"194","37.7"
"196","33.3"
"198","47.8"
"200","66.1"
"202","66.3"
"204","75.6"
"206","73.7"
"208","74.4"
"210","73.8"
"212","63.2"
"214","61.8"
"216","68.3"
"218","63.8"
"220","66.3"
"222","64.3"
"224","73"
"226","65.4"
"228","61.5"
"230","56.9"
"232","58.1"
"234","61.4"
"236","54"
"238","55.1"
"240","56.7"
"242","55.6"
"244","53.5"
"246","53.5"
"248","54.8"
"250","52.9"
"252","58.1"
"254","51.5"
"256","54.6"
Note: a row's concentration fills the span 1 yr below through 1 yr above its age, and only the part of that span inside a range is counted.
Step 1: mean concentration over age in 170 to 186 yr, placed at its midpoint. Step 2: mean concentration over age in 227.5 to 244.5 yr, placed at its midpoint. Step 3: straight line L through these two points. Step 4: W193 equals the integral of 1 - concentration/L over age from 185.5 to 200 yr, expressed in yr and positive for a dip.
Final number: 2.64 yr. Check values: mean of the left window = 68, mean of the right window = 56.9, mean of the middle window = 53.4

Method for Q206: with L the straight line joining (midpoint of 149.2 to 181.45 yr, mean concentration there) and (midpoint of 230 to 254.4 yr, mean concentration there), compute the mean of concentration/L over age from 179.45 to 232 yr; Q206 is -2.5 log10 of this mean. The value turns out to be -0.16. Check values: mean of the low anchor 53.8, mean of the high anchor 55.6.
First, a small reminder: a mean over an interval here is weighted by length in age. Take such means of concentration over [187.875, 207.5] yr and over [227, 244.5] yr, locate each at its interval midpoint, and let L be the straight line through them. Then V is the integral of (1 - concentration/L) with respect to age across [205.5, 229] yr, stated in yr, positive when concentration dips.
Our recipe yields -3.9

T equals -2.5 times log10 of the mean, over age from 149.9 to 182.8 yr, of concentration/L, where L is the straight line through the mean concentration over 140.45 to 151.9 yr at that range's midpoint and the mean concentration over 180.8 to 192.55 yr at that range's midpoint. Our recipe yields 0.10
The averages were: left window 52.5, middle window 54.8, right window 66.1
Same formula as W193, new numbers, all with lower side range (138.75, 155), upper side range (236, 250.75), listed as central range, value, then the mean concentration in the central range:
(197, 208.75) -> -3.1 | 67.2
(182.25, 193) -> -2.5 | 64.9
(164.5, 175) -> -2.3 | 63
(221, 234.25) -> -2.2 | 63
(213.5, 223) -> -2.0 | 65.1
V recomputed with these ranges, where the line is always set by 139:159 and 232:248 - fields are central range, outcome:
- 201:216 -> -4.7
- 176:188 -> -4.4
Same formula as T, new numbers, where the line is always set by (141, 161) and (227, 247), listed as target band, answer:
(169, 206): -0.245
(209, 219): -0.229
